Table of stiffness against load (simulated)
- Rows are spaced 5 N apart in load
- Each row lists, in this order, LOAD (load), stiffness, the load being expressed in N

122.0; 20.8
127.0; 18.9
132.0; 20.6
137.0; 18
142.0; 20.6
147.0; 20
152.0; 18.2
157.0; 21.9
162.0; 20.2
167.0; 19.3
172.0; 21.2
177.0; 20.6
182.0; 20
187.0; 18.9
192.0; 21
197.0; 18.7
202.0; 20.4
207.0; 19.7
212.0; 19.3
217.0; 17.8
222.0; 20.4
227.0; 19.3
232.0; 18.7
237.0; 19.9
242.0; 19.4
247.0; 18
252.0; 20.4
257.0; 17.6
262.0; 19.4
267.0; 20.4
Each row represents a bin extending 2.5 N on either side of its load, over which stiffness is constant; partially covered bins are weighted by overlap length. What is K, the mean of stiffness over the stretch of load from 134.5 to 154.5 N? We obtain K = 19.2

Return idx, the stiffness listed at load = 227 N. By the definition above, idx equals 19.3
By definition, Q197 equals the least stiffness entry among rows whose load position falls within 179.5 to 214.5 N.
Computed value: 18.7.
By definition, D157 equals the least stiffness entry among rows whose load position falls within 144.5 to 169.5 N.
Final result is 18.2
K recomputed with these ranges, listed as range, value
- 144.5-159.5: 20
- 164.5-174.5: 20.2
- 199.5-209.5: 20.1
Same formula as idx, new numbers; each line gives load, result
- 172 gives 21.2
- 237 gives 19.9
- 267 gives 20.4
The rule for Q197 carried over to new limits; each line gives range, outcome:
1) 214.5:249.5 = 17.8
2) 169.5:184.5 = 20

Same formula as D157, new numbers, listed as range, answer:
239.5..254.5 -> 18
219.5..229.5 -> 19.3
